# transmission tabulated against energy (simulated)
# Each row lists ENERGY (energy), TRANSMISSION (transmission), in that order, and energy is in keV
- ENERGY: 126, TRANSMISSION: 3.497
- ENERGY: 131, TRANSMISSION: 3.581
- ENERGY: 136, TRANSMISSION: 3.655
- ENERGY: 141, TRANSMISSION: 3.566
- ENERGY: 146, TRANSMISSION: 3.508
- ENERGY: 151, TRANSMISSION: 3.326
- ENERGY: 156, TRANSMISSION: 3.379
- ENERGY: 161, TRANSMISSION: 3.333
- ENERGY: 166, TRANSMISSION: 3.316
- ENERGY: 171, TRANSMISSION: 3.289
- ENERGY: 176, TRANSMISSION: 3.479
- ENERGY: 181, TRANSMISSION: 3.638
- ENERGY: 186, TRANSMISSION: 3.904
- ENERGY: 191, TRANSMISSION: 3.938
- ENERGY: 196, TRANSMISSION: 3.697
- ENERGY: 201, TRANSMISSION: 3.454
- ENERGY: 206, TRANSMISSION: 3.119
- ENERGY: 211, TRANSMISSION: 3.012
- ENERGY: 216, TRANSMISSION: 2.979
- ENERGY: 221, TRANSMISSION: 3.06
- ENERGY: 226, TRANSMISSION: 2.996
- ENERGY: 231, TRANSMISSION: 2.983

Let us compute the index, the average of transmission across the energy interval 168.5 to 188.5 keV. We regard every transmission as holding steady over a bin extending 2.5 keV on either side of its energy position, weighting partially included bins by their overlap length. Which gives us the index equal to 3.58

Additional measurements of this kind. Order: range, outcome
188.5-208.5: 3.55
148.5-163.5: 3.35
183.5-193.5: 3.92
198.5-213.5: 3.2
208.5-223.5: 3.02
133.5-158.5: 3.49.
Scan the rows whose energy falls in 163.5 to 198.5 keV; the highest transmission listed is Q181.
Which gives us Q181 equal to 3.938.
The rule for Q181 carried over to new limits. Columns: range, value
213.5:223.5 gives 3.06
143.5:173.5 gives 3.508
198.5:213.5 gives 3.454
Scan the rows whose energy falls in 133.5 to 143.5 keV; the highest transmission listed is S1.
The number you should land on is 3.655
